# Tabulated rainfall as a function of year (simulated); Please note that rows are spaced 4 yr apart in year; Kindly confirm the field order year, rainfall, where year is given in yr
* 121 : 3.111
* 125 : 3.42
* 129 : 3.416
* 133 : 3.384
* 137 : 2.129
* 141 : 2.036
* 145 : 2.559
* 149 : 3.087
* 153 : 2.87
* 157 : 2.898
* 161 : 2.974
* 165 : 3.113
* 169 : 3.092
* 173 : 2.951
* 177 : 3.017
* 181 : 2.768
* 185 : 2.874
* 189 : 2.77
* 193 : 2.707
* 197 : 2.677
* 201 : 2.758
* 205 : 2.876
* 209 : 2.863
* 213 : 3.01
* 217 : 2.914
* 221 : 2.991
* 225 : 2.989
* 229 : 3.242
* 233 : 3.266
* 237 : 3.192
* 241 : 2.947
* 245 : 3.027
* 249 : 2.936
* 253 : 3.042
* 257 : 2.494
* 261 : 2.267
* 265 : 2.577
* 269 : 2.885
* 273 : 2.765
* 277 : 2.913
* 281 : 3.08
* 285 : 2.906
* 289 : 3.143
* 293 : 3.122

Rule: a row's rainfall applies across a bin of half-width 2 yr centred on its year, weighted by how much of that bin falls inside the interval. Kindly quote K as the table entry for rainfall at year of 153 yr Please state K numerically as 2.87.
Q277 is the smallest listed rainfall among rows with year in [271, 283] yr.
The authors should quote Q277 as 2.765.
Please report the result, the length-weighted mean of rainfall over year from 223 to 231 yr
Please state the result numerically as 3.12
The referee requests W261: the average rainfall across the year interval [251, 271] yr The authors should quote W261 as 2.65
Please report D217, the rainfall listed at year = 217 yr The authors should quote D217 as 2.914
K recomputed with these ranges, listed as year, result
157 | 2.898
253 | 3.042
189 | 2.77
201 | 2.758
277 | 2.913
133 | 3.384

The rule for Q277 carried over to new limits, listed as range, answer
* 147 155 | 2.87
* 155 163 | 2.898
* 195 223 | 2.677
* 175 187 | 2.768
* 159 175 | 2.951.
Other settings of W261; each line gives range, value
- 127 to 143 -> 2.74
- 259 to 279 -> 2.68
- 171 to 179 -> 2.98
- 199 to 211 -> 2.83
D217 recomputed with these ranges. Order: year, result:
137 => 2.129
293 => 3.122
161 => 2.974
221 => 2.991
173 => 2.951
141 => 2.036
